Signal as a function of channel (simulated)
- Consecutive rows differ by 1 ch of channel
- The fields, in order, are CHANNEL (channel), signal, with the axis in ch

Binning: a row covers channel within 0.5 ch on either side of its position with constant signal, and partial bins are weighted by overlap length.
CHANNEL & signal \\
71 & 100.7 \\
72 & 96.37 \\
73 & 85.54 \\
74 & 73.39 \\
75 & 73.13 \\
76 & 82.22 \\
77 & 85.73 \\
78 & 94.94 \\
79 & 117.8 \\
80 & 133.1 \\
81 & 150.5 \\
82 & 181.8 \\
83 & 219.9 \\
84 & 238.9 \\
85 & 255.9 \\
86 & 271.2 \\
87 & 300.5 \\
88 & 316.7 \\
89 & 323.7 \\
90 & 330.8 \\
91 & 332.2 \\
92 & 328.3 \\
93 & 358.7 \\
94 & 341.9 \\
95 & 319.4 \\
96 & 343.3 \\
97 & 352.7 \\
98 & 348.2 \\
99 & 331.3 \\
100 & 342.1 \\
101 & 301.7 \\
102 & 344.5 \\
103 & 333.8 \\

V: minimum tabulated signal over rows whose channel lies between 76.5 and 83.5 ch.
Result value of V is 85.73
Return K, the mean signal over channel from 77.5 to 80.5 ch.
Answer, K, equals 115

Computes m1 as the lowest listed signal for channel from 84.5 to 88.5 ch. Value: 255.9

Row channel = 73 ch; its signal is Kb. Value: 85.54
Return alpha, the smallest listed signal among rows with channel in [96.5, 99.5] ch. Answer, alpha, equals 331.3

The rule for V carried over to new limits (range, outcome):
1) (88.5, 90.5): 323.7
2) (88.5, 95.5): 319.4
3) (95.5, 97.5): 343.3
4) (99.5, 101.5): 301.7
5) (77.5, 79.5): 94.94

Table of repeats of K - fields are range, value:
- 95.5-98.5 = 348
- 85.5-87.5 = 286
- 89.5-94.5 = 338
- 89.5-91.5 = 332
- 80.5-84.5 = 198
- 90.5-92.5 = 330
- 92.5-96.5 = 341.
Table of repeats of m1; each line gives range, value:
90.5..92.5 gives 328.3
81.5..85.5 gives 181.8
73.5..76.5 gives 73.13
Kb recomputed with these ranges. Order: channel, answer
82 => 181.8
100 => 342.1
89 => 323.7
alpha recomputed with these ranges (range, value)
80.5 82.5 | 150.5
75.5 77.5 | 82.22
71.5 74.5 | 73.39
